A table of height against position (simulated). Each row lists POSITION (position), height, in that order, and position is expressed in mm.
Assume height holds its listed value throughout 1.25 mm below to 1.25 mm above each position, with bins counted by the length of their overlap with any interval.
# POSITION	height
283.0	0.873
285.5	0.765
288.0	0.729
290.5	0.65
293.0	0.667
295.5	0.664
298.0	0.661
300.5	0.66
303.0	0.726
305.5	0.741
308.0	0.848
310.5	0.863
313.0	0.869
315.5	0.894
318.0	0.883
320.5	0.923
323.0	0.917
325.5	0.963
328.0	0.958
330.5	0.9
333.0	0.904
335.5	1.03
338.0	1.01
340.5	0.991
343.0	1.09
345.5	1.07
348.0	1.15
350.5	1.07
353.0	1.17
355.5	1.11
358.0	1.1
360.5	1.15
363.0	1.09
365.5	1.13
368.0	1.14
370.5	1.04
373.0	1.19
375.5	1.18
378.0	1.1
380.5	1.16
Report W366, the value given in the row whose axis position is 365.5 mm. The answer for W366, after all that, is 1.13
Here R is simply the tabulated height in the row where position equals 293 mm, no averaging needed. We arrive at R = 0.667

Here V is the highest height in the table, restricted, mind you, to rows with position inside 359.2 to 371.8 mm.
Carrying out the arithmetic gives 1.15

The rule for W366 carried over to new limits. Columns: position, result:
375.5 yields 1.18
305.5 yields 0.741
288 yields 0.729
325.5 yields 0.963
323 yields 0.917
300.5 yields 0.66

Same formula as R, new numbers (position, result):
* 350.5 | 1.07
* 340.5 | 0.991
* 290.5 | 0.65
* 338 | 1.01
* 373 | 1.19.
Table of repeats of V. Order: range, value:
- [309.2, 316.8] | 0.894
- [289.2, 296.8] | 0.667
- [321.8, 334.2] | 0.963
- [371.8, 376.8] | 1.19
